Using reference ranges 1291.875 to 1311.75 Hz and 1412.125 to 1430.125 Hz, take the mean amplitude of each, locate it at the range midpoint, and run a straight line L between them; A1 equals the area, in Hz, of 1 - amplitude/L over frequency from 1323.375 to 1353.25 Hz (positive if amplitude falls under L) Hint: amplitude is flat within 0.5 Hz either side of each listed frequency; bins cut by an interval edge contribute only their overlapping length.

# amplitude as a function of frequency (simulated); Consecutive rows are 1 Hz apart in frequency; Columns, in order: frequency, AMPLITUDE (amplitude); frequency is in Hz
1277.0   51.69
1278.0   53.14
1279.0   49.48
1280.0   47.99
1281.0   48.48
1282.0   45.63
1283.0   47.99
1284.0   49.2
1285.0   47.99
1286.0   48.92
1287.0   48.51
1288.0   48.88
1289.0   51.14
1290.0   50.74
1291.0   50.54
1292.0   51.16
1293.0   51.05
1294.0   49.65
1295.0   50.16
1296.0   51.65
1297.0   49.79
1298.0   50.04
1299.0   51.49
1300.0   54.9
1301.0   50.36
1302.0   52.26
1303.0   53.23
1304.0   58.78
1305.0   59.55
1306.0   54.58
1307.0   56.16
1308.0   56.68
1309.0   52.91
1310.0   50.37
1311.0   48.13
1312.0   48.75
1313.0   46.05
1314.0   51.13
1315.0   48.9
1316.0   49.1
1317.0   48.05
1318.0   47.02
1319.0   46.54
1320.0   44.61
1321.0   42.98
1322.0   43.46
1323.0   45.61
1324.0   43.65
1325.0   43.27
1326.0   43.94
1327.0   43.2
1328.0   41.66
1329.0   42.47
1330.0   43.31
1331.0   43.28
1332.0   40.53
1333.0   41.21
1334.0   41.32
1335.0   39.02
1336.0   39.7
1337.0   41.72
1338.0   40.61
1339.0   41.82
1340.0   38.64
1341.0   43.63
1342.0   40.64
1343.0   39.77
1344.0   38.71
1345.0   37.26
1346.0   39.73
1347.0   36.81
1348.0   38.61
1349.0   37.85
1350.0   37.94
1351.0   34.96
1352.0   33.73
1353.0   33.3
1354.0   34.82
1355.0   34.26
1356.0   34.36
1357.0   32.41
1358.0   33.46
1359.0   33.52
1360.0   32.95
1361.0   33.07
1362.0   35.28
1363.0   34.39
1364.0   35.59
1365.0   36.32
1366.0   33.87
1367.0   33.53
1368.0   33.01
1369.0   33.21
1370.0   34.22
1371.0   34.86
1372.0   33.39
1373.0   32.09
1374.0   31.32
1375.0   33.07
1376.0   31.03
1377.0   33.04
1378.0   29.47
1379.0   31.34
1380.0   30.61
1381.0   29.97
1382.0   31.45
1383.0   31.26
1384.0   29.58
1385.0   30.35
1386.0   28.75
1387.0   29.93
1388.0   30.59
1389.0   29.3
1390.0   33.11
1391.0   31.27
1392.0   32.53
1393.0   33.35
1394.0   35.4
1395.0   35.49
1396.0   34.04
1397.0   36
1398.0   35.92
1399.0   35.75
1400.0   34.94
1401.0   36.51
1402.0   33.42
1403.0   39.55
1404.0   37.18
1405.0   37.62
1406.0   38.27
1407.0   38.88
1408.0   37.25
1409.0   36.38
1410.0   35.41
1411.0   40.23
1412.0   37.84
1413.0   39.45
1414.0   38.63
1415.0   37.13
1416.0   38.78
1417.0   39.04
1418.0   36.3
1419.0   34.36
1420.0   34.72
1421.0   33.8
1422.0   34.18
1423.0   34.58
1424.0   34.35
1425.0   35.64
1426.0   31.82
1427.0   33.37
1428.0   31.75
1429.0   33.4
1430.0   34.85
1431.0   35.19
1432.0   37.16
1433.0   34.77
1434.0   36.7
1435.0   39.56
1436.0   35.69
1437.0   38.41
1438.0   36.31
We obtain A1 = 4.6 Hz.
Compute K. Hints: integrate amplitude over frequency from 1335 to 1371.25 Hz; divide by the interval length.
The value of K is 36.4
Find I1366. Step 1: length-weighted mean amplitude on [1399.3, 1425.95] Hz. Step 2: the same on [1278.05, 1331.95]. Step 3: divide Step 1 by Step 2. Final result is 0.75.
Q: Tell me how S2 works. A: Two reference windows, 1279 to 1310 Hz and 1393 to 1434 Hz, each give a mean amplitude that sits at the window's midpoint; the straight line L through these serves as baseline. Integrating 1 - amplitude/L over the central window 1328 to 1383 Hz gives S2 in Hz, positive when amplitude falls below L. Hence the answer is 9.5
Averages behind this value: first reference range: 51.3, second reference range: 36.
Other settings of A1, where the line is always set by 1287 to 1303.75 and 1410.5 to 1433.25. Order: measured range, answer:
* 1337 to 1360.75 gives 4.1 Hz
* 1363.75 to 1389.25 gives 5.8 Hz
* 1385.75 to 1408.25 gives 2.4 Hz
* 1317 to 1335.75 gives 1.6 Hz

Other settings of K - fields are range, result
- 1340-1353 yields 38.1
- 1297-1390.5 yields 40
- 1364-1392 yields 31.9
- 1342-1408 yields 34.2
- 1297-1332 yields 48.6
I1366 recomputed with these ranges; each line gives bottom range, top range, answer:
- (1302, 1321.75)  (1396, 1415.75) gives 0.73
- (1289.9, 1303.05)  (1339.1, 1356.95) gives 0.73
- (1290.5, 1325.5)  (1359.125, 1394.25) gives 0.65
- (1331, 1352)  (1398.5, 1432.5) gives 0.91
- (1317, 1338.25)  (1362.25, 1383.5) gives 0.76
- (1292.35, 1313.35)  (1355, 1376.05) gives 0.64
